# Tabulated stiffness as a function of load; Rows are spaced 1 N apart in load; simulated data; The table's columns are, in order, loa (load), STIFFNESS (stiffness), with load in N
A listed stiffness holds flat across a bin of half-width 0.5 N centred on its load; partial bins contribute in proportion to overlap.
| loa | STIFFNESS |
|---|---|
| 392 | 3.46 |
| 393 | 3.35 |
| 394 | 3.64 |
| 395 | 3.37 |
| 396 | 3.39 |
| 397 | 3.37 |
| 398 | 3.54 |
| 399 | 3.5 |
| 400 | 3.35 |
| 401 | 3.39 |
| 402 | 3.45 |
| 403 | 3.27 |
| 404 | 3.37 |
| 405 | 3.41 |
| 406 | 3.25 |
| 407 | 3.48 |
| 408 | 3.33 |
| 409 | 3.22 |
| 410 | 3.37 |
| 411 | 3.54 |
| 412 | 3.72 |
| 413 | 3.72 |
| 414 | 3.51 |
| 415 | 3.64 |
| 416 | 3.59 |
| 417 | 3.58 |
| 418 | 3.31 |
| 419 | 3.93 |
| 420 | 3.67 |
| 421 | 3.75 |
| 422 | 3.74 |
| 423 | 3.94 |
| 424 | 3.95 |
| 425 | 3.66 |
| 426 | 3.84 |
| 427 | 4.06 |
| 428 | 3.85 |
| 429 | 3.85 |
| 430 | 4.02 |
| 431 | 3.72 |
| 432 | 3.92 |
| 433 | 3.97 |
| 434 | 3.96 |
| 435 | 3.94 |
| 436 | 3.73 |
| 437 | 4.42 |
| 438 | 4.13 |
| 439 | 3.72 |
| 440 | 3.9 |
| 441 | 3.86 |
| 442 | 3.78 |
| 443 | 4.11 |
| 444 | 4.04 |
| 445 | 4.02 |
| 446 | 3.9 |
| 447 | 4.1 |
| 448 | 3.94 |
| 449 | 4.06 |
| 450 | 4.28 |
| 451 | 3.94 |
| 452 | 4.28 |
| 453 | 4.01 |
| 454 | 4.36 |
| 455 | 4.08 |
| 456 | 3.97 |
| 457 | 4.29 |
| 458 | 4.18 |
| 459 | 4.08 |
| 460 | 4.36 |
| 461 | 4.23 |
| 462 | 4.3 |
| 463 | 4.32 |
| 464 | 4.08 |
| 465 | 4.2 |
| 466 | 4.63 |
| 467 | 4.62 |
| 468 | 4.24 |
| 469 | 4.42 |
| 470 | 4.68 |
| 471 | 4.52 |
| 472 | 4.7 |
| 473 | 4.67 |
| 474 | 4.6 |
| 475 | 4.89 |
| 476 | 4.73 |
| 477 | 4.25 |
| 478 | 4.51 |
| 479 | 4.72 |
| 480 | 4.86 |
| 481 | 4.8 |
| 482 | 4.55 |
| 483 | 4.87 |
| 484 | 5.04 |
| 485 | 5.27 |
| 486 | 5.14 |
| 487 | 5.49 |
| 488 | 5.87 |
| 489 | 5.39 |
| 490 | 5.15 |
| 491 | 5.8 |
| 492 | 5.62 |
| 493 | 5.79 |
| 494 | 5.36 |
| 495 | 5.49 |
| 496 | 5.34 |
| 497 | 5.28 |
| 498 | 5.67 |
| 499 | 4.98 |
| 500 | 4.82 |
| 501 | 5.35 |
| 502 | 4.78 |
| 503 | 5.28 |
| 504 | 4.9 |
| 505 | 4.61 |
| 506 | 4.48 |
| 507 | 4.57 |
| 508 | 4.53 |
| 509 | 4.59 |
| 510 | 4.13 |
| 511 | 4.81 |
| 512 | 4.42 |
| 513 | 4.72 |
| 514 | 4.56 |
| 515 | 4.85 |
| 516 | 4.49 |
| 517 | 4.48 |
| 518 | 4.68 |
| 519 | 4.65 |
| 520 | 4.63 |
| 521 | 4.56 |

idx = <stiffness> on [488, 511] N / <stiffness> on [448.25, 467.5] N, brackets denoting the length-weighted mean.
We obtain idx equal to 1.21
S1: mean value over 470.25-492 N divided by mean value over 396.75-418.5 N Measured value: 1.44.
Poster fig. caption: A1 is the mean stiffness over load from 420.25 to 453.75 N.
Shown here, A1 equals 3.95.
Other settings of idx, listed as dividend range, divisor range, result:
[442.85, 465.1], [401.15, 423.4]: 1.17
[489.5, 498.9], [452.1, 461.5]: 1.31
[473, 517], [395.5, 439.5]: 1.35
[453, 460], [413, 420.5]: 1.15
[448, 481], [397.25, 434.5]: 1.21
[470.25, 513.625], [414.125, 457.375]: 1.26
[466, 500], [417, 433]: 1.31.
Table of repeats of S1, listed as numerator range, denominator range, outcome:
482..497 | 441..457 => 1.32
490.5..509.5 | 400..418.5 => 1.48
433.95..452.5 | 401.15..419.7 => 1.15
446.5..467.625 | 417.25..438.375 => 1.09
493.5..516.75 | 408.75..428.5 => 1.32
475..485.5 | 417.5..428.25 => 1.26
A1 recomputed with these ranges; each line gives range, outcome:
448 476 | 4.33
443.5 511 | 4.67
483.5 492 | 5.41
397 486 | 4.03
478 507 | 5.15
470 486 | 4.74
